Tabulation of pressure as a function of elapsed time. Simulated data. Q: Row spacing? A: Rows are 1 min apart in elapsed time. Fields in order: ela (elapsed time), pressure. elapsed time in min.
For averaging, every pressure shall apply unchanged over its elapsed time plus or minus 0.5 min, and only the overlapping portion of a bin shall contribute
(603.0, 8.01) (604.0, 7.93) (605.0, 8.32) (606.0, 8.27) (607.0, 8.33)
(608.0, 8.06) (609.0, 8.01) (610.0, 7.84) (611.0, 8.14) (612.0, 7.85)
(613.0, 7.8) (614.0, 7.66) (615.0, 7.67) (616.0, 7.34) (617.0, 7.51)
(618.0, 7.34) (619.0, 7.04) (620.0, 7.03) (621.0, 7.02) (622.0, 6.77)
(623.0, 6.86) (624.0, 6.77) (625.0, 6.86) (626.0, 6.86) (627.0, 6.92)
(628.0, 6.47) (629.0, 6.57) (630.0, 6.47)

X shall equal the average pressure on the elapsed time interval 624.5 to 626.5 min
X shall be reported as 6.86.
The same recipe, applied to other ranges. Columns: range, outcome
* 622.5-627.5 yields 6.85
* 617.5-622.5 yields 7.04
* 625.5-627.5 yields 6.89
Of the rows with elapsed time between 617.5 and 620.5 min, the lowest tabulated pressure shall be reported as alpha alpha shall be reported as 7.03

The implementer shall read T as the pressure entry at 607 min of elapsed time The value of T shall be 8.33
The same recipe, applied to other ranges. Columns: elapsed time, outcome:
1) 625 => 6.86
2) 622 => 6.77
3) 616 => 7.34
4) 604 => 7.93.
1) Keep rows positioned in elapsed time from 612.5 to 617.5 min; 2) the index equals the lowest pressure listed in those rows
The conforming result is 7.34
